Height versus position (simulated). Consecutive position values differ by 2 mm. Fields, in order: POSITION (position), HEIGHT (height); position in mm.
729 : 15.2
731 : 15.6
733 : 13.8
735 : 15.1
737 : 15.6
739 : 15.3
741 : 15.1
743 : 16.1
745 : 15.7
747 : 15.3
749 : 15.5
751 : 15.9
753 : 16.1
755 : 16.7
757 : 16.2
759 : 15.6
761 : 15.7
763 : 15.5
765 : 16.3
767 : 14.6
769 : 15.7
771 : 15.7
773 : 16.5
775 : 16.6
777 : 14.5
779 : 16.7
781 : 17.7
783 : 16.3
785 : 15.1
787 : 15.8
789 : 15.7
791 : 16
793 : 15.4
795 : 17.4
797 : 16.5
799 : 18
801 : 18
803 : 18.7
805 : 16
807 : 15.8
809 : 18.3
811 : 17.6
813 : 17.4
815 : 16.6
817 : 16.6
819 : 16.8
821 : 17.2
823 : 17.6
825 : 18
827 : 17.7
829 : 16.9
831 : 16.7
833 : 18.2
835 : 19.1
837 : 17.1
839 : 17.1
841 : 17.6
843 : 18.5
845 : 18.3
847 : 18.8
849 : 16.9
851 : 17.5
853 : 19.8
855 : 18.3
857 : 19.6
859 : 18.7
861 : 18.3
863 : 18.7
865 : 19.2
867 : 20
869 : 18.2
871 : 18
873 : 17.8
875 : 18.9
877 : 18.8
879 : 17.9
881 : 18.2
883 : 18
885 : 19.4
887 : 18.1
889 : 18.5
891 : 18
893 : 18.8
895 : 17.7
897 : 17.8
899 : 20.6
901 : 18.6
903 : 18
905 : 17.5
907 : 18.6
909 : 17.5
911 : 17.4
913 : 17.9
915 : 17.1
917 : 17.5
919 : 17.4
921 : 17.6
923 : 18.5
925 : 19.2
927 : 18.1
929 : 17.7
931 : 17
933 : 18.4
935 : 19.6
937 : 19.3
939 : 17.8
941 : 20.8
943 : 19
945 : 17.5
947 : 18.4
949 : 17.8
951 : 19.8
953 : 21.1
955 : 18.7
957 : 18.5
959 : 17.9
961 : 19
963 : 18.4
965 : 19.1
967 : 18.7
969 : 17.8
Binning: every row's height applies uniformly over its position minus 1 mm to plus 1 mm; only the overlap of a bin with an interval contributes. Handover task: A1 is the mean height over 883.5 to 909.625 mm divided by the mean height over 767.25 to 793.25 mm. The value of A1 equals 1.2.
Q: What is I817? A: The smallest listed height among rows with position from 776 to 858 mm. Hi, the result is 14.5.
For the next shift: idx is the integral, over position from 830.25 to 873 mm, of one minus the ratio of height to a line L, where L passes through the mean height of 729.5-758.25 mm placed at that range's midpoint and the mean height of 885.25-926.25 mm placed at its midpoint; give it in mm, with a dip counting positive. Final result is -2.6 mm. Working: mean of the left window 15.6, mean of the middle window 18.3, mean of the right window 18.1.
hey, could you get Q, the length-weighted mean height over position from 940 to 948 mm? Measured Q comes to 18.9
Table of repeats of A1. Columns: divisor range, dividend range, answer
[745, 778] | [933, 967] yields 1.20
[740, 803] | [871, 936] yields 1.13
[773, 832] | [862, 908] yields 1.10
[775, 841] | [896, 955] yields 1.09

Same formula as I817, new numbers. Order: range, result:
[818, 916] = 16.7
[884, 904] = 17.7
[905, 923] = 17.1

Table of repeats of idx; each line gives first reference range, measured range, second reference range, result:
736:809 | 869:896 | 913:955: -0.9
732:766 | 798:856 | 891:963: -2.7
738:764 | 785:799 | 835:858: 0.5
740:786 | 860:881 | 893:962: -1.2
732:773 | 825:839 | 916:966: -0.6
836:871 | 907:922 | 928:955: 0.9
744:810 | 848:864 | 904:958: -1.1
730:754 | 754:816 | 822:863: 0.5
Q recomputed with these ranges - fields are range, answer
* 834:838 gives 18.1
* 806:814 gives 17.3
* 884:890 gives 18.7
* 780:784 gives 17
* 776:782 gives 16.3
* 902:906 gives 17.8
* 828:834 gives 17.3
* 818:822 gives 17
